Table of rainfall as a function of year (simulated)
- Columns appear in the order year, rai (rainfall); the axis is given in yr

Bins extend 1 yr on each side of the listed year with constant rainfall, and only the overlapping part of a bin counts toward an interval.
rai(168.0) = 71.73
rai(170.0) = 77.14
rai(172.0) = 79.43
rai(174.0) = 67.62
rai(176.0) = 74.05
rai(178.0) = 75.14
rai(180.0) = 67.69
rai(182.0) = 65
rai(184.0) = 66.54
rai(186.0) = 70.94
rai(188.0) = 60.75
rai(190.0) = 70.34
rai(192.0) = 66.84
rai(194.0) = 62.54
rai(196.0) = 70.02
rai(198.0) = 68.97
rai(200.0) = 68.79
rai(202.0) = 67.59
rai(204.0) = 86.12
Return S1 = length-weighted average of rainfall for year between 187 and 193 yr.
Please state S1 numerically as 66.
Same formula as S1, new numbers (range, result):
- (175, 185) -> 69.7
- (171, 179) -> 74.1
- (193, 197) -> 66.3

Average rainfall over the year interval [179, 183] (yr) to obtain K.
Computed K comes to 66.3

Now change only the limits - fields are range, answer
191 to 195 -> 64.7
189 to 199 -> 67.7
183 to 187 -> 68.7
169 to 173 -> 78.3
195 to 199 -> 69.5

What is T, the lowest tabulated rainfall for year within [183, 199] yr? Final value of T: 60.75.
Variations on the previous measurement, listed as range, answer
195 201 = 68.79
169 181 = 67.62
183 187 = 66.54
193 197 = 62.54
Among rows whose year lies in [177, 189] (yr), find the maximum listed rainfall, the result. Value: 75.14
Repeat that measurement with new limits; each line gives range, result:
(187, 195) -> 70.34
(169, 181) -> 79.43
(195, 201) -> 70.02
